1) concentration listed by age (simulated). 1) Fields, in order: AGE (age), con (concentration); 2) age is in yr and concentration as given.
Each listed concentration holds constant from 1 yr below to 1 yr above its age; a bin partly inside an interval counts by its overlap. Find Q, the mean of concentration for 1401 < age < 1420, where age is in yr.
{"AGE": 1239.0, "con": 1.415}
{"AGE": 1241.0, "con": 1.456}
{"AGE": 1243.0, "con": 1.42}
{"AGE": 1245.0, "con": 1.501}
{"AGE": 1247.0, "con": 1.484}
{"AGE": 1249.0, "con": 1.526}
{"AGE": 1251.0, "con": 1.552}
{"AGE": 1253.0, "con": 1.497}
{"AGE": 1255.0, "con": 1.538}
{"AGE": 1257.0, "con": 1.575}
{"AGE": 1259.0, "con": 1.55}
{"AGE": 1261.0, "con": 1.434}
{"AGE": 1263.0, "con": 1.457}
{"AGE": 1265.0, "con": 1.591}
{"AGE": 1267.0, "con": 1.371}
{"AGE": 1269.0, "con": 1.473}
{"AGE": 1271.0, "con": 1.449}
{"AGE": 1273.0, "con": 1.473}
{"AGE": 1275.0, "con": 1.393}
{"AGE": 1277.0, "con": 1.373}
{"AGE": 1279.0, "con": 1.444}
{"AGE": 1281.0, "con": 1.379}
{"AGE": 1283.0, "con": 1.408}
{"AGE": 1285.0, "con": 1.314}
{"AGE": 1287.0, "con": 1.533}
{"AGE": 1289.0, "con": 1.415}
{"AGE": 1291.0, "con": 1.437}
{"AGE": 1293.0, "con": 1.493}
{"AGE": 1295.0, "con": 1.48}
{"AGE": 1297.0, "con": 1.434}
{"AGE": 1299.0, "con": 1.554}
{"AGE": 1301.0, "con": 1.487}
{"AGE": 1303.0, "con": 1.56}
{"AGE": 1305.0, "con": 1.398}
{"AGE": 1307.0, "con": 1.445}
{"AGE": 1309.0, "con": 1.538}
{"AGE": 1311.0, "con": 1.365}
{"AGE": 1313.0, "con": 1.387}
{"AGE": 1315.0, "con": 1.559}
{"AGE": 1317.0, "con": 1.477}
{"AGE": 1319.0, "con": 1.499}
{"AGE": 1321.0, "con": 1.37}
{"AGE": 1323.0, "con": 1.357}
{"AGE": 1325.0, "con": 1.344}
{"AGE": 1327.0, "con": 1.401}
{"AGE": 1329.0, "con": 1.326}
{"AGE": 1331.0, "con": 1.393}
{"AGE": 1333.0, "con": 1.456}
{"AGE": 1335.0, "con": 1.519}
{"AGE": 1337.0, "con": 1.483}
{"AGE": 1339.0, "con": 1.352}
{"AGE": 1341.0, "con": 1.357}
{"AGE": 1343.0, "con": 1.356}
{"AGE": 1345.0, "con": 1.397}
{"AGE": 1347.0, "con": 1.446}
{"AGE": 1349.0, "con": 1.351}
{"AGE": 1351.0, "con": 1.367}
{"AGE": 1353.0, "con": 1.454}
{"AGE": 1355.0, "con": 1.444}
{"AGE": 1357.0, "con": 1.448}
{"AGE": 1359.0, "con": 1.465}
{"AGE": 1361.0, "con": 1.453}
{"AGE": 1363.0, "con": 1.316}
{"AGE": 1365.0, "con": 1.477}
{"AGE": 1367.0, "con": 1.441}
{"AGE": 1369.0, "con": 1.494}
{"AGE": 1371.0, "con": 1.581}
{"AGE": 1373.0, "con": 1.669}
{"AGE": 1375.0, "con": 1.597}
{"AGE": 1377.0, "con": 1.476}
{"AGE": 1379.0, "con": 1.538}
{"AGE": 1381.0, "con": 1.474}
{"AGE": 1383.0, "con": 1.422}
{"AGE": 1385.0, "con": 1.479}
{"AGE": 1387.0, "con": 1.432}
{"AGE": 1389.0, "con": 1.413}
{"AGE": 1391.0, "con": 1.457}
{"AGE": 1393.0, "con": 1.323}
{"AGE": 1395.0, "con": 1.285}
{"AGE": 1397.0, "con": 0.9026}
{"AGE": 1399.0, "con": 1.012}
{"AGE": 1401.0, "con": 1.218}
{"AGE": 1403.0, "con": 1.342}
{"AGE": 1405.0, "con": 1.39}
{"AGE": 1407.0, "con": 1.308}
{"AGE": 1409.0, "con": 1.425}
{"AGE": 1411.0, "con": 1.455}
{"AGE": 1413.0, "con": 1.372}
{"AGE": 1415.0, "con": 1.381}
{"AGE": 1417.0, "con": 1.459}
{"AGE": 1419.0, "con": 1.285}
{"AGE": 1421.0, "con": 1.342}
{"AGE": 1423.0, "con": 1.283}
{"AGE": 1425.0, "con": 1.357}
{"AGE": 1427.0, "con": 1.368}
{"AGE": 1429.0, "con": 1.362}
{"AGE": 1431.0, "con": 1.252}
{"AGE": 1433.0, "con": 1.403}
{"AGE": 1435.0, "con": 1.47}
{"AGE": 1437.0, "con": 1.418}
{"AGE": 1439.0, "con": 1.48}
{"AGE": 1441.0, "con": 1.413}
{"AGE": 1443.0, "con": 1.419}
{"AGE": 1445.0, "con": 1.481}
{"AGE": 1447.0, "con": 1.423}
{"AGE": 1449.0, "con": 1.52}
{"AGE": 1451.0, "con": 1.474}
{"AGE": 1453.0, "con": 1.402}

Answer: 1.37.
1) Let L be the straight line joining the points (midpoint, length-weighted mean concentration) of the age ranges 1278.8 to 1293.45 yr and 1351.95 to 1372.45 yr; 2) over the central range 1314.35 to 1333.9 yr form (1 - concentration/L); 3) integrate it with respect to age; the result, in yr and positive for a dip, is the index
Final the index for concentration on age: 0.4 yr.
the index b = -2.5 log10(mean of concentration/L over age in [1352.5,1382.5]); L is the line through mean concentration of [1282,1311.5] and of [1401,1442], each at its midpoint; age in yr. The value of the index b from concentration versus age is -0.06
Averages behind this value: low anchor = 1.46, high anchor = 1.37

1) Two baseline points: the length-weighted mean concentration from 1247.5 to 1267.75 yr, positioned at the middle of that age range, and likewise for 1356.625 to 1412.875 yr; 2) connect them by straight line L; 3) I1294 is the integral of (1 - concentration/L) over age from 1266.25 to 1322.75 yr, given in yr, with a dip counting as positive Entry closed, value 1.3 yr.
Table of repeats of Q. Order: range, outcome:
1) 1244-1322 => 1.47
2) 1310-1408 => 1.41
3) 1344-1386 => 1.47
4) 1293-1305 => 1.49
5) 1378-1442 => 1.36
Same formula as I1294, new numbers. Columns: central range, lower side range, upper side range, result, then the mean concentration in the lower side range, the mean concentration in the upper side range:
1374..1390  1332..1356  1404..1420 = -0.9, 1.42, 1.38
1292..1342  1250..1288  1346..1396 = 0.6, 1.46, 1.45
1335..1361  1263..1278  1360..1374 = 1.2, 1.45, 1.49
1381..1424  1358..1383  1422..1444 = 3.1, 1.5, 1.38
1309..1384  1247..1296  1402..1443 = -1.1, 1.47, 1.38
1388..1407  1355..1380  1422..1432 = 2.0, 1.49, 1.32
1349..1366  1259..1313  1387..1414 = -0.8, 1.45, 1.31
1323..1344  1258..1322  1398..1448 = 0.4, 1.45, 1.36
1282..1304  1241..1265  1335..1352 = -0.1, 1.5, 1.4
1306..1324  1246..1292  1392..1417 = -0.5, 1.46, 1.29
